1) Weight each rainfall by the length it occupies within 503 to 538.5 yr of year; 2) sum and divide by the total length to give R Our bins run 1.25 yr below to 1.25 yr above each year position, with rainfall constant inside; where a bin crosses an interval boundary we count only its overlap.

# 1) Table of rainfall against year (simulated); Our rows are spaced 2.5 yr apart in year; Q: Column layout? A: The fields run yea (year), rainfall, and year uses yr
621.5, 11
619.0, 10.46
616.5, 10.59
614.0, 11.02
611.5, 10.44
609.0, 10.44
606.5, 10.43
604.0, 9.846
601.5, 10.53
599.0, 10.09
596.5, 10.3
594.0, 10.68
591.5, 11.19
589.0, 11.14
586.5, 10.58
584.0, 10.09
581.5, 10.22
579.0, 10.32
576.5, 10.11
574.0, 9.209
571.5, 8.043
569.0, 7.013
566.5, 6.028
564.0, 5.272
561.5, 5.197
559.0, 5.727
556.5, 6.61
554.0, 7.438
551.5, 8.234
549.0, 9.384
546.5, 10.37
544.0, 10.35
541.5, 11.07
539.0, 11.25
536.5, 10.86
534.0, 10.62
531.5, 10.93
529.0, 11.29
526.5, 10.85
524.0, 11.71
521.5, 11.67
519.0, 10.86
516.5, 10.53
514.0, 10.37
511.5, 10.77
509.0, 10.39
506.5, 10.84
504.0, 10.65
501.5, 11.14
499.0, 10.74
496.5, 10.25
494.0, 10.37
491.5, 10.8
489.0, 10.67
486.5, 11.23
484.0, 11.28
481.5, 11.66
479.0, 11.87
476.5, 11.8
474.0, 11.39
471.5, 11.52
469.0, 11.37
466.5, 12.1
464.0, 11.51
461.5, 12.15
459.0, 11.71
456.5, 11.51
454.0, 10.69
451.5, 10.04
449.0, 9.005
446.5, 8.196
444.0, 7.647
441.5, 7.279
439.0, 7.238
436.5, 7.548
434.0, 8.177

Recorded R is 10.9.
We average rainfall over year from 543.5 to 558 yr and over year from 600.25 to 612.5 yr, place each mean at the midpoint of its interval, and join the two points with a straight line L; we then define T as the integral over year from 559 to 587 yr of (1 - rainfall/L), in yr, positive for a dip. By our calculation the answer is 3.5 yr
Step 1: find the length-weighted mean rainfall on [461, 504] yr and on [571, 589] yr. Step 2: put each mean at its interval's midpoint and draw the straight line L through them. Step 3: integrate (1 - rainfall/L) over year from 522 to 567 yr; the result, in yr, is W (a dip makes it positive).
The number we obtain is 5.6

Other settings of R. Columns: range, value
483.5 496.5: 10.8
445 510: 10.9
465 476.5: 11.6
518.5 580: 9.19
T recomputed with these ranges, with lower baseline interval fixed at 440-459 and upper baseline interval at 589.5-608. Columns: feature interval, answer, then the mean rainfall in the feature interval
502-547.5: -4.4 yr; 10.9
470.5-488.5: -3.6 yr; 11.5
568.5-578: 1.4 yr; 8.76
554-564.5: 4.4 yr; 5.94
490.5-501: -1.0 yr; 10.6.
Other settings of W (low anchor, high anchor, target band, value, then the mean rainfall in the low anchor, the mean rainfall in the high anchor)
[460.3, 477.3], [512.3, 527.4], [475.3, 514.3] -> 1.4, 11.7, 11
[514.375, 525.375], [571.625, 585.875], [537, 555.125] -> 1.3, 11.1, 9.86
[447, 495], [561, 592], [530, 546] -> -1.9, 11.2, 8.83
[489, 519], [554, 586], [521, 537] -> -2.6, 10.6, 7.87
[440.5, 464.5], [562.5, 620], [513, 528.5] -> -1.9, 9.95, 9.72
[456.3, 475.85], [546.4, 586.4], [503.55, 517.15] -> -0.7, 11.7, 8.09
